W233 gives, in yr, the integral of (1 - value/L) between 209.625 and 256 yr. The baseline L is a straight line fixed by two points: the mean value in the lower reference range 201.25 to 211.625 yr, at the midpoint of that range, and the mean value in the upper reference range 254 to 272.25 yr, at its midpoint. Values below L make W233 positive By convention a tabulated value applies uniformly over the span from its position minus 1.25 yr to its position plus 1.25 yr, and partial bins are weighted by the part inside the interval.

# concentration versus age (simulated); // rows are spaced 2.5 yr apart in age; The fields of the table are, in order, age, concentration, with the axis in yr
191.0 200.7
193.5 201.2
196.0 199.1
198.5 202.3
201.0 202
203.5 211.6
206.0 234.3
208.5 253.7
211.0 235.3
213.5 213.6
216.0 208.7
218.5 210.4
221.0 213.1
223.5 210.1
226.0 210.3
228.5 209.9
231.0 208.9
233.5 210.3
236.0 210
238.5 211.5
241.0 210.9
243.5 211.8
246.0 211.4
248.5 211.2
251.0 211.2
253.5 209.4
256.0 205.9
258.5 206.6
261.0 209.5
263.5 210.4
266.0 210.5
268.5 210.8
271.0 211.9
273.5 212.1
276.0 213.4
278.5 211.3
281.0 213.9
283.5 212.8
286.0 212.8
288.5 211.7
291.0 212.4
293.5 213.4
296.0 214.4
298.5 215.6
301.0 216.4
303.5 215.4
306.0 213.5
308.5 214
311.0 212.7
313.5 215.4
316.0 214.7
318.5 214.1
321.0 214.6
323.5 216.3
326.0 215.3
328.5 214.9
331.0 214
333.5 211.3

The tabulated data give 1.8 yr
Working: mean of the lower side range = 231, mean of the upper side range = 209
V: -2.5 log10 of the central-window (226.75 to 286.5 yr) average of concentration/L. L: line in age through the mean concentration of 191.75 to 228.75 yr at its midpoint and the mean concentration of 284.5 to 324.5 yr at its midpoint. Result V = 0.02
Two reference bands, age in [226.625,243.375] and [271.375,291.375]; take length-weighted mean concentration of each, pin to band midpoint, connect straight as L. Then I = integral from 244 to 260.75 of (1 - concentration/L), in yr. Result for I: 0.1 yr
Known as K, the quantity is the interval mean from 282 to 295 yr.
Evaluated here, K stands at 213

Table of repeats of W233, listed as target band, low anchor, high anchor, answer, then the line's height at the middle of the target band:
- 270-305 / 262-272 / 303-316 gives -0.16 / 212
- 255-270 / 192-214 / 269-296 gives 0.33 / 214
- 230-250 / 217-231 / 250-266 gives -0.09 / 210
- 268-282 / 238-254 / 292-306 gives 0.06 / 213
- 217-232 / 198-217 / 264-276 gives 0.55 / 218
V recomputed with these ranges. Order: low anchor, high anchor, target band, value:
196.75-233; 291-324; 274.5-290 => 0.01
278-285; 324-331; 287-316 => 0.00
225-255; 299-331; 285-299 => 0.00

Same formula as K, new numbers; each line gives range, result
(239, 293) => 211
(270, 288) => 213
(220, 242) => 211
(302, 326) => 215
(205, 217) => 229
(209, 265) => 212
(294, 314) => 215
